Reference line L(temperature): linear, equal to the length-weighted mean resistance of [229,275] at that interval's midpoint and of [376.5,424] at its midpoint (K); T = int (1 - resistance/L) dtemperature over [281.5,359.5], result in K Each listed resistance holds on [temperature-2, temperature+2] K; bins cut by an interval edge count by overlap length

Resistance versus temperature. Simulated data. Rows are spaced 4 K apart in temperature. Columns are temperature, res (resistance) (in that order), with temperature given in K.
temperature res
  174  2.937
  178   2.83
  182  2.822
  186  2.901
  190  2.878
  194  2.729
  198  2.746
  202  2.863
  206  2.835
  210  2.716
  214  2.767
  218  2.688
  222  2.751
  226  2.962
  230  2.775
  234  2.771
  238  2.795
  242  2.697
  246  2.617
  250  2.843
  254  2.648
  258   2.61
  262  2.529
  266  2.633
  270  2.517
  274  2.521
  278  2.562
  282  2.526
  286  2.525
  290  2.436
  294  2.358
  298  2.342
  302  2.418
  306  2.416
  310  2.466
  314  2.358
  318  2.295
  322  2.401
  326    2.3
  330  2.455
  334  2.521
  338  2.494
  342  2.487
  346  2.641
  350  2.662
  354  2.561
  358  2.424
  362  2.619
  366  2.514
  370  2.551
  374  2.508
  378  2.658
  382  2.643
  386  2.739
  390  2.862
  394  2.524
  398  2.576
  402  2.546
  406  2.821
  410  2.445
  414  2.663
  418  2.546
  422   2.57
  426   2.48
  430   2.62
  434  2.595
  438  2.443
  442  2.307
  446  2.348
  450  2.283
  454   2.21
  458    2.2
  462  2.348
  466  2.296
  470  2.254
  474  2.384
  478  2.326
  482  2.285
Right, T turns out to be 5.8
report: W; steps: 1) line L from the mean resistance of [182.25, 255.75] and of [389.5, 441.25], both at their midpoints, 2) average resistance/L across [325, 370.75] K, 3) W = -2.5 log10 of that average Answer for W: 0.05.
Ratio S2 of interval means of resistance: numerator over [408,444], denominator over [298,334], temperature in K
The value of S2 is 1.05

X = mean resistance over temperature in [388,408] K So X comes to 2.67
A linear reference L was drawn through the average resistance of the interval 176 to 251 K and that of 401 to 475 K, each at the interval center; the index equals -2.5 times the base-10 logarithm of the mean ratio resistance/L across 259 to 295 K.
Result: 0.07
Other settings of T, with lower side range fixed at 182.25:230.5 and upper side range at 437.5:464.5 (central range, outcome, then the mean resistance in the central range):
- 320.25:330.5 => 0.7 K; 2.37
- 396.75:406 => -0.8 K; 2.62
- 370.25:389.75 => -1.6 K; 2.65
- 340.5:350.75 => -0.3 K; 2.59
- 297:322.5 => 2.0 K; 2.39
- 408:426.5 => -1.4 K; 2.55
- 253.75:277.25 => 1.0 K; 2.57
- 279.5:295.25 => 1.0 K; 2.47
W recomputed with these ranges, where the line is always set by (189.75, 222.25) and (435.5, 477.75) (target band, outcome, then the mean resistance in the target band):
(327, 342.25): 0.02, 2.48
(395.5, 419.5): -0.09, 2.6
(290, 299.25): 0.10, 2.37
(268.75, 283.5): 0.05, 2.53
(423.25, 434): -0.09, 2.56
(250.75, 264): 0.02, 2.62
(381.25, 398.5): -0.10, 2.68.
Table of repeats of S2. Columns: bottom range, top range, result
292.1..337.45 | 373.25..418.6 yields 1.10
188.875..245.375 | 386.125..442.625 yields 0.93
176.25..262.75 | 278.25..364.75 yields 0.89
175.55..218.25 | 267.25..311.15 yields 0.88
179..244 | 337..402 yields 0.93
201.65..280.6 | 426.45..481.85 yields 0.87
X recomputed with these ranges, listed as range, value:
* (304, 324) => 2.39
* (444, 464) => 2.28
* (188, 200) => 2.78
